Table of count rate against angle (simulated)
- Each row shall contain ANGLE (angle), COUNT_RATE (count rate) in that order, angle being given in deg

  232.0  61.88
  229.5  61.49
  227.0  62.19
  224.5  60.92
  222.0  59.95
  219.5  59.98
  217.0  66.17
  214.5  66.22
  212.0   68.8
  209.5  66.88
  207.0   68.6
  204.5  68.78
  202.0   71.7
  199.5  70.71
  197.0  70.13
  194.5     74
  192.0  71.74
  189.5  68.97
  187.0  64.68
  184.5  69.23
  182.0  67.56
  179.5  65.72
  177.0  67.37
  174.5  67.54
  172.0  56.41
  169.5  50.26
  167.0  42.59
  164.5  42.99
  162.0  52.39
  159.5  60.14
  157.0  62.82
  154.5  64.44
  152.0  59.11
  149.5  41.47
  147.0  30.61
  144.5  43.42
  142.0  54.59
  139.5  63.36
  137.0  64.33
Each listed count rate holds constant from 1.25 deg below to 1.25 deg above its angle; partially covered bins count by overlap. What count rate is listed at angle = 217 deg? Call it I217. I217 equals 66.17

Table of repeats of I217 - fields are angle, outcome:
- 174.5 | 67.54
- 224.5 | 60.92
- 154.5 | 64.44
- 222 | 59.95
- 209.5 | 66.88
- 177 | 67.37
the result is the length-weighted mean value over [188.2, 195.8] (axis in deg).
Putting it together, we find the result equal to 71.5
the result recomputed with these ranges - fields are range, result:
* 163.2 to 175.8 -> 52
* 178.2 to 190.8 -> 67.3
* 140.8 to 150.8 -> 42.5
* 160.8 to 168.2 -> 46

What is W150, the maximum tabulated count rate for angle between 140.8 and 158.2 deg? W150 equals 64.44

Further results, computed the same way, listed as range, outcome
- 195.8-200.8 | 70.71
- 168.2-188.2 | 69.23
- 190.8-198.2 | 74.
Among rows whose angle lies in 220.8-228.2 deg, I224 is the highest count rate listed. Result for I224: 62.19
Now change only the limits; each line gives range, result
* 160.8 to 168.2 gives 52.39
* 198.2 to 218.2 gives 71.7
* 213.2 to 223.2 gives 66.22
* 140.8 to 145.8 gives 54.59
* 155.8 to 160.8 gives 62.82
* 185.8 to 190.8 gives 68.97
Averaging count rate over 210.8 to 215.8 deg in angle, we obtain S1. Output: 67.5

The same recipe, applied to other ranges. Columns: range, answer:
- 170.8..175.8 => 62.1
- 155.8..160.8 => 61.4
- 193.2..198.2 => 72.1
